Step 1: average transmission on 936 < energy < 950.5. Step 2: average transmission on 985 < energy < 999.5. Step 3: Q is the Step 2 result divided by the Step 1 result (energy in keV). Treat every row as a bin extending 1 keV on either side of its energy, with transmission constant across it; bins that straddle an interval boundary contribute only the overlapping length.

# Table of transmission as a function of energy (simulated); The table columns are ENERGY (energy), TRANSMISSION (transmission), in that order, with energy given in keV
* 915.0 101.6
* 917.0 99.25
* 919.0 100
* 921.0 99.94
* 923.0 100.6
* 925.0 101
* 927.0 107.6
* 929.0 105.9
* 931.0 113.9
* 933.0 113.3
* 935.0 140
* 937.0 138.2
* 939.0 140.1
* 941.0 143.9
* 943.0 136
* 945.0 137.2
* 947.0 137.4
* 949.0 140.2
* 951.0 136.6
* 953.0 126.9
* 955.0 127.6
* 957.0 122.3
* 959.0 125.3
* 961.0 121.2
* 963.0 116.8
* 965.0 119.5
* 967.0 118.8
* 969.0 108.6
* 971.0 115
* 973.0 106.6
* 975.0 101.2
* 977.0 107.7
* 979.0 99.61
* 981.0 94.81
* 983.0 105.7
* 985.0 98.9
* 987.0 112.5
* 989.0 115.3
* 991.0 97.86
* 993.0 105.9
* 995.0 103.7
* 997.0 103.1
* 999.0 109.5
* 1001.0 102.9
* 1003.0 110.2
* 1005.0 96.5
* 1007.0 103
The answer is 0.8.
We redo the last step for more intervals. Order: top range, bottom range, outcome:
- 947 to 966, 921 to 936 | 1.14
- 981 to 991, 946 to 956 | 0.79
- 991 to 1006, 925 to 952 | 0.81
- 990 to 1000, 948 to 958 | 0.80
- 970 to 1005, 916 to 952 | 0.86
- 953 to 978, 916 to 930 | 1.14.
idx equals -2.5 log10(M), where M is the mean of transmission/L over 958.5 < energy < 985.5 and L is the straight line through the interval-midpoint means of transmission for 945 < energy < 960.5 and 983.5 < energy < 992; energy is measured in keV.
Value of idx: 0.07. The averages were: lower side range 131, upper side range 106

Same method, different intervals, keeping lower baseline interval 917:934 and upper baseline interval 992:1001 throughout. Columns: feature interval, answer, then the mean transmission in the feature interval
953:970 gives -0.15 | 120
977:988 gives 0.03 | 103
